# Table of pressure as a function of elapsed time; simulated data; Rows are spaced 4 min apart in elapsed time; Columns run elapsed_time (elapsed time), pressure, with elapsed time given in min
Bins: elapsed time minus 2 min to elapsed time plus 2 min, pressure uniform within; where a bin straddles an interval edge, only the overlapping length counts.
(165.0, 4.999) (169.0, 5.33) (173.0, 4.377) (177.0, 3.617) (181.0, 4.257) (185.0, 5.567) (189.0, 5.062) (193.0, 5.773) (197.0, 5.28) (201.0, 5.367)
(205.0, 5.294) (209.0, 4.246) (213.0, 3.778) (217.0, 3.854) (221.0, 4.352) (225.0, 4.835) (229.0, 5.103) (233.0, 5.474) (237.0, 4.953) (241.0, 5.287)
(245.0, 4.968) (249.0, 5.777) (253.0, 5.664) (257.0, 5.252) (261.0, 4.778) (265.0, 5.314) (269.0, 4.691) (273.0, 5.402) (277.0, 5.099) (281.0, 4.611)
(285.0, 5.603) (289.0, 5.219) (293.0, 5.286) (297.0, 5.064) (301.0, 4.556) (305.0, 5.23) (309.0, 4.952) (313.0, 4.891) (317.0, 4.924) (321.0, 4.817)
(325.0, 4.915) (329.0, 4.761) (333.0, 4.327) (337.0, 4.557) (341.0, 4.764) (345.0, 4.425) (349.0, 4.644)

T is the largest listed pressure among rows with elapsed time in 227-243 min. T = 5.474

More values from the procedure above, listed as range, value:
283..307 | 5.603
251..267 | 5.664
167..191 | 5.567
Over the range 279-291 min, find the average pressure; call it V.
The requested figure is 5.14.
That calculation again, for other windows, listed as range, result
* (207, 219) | 3.96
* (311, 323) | 4.88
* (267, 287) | 5.08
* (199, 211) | 4.97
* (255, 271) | 5.01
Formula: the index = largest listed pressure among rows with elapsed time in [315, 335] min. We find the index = 4.924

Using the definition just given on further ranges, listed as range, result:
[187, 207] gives 5.773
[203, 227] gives 5.294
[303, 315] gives 5.23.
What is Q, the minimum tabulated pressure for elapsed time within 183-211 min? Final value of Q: 4.246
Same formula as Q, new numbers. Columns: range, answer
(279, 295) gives 4.611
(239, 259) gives 4.968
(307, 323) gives 4.817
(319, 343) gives 4.327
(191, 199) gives 5.28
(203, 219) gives 3.778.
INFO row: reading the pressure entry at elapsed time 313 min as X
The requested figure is 4.891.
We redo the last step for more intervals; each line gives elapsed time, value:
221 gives 4.352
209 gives 4.246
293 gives 5.286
